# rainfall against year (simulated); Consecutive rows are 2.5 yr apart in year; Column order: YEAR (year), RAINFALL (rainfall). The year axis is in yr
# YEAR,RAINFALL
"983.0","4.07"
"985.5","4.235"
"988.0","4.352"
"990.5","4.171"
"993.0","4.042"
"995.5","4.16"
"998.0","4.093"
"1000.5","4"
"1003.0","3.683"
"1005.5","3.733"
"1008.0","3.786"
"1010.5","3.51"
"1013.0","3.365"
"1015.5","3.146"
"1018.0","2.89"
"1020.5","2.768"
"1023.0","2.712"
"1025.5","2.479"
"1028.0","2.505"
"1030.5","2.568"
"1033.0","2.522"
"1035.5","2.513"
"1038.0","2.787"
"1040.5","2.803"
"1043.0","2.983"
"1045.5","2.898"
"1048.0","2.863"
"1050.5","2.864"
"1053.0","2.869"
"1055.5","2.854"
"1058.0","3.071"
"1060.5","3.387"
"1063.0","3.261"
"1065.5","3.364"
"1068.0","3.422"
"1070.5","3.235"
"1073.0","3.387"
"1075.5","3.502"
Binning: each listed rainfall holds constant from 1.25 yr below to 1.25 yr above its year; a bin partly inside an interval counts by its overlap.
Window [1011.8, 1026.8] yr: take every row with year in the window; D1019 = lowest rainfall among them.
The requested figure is 2.479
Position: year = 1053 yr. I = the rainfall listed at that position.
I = 2.869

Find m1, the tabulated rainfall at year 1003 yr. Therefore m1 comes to 3.683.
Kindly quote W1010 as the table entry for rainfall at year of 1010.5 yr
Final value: 3.51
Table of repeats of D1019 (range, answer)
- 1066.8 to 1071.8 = 3.235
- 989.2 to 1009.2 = 3.683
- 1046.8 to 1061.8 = 2.854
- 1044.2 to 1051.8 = 2.863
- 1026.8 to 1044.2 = 2.505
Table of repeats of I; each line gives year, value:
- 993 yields 4.042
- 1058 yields 3.071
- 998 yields 4.093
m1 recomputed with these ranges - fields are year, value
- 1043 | 2.983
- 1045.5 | 2.898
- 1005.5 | 3.733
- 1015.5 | 3.146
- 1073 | 3.387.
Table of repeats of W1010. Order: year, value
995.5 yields 4.16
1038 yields 2.787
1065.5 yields 3.364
